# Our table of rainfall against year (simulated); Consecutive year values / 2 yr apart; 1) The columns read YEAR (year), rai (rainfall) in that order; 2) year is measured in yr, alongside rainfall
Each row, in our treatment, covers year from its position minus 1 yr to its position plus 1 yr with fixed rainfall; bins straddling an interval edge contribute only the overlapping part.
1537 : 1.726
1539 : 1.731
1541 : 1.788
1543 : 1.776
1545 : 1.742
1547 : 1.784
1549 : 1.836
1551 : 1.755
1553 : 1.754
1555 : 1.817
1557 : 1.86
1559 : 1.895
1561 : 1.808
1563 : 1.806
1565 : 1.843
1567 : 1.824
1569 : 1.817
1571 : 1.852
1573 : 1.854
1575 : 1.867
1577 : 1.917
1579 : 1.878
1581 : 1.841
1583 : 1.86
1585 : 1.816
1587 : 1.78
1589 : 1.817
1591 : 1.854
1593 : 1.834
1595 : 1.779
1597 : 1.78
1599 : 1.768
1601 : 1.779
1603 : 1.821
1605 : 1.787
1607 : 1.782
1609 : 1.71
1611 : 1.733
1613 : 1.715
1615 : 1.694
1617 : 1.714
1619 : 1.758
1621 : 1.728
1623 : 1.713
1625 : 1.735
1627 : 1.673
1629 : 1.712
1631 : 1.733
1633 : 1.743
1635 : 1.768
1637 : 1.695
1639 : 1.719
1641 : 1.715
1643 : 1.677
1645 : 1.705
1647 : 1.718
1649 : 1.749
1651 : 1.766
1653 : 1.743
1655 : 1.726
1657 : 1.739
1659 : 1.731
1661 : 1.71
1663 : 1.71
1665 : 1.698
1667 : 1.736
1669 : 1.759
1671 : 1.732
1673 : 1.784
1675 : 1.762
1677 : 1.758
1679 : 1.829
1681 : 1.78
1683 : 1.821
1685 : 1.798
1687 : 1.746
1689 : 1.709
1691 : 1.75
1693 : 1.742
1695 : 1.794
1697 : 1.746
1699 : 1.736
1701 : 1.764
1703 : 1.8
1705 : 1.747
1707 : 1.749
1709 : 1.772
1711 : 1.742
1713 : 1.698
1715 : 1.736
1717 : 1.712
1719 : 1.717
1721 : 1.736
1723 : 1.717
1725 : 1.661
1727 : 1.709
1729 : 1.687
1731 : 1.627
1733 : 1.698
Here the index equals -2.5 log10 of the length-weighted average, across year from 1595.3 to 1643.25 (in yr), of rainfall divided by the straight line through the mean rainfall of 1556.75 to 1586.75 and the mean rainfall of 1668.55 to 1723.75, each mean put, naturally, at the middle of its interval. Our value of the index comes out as 0.05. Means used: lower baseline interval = 1.85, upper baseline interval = 1.75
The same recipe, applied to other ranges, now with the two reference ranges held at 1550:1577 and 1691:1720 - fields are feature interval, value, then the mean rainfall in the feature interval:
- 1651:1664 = 0.03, 1.73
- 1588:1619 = 0.02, 1.77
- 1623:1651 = 0.04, 1.72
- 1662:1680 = 0.01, 1.75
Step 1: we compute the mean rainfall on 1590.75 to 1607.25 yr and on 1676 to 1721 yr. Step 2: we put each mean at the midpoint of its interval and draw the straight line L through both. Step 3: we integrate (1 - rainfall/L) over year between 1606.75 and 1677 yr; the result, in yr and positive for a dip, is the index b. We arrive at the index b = 2.0 yr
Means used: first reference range 1.8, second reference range 1.76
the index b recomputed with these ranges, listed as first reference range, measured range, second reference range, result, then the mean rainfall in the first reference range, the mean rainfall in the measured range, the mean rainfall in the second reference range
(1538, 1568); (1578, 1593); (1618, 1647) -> -0.57 yr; 1.8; 1.84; 1.72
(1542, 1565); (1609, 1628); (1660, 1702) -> 0.66 yr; 1.8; 1.72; 1.76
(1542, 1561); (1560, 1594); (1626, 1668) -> -1.11 yr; 1.8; 1.84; 1.72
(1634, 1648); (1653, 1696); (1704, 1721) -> -0.73 yr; 1.71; 1.75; 1.73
